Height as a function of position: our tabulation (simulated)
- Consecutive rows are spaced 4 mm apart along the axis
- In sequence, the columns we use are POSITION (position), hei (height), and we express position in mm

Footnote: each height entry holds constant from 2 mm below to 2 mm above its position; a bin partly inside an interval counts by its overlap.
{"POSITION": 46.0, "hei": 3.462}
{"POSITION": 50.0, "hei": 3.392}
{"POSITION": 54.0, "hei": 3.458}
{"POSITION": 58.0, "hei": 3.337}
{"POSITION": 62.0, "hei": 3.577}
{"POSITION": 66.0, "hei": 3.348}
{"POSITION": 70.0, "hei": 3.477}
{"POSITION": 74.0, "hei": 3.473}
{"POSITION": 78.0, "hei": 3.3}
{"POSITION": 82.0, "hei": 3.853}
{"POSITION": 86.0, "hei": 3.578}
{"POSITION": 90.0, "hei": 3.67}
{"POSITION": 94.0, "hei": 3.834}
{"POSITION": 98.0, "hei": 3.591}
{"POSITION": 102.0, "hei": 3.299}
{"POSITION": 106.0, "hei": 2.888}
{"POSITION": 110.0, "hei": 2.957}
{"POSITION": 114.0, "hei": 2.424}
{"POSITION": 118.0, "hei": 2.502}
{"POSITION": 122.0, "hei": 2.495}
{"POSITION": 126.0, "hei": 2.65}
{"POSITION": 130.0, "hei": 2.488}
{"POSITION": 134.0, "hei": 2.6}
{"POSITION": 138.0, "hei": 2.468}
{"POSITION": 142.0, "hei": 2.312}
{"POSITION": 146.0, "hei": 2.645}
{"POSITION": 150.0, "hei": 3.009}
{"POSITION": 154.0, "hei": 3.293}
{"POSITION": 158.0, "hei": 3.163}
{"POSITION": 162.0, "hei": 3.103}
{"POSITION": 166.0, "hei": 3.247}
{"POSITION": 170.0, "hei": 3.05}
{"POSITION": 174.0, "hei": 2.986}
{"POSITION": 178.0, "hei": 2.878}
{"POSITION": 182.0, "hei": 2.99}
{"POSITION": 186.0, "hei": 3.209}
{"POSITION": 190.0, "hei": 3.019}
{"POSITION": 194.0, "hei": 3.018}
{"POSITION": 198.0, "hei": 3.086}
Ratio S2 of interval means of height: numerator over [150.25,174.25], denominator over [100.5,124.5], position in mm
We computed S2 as 1.14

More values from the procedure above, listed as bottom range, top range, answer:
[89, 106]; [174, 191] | 0.86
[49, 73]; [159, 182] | 0.89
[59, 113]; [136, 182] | 0.85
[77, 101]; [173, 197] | 0.83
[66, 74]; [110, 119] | 0.75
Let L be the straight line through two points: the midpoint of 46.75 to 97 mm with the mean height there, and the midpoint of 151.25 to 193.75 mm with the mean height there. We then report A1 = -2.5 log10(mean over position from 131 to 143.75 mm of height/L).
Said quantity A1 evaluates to 0.30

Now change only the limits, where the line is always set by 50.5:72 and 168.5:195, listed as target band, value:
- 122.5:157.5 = 0.17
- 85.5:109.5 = -0.04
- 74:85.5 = -0.06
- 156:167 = -0.03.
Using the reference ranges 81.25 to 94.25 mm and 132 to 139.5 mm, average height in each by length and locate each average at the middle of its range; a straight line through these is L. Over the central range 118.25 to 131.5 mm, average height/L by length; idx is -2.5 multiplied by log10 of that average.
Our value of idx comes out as 0.106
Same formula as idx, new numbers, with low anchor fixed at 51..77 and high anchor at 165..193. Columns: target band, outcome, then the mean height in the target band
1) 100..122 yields 0.177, 2.78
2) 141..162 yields 0.073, 2.93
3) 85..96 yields -0.110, 3.7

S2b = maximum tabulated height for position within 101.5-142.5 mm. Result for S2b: 3.299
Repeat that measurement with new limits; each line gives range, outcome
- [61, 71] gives 3.577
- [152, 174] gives 3.293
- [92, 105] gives 3.834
